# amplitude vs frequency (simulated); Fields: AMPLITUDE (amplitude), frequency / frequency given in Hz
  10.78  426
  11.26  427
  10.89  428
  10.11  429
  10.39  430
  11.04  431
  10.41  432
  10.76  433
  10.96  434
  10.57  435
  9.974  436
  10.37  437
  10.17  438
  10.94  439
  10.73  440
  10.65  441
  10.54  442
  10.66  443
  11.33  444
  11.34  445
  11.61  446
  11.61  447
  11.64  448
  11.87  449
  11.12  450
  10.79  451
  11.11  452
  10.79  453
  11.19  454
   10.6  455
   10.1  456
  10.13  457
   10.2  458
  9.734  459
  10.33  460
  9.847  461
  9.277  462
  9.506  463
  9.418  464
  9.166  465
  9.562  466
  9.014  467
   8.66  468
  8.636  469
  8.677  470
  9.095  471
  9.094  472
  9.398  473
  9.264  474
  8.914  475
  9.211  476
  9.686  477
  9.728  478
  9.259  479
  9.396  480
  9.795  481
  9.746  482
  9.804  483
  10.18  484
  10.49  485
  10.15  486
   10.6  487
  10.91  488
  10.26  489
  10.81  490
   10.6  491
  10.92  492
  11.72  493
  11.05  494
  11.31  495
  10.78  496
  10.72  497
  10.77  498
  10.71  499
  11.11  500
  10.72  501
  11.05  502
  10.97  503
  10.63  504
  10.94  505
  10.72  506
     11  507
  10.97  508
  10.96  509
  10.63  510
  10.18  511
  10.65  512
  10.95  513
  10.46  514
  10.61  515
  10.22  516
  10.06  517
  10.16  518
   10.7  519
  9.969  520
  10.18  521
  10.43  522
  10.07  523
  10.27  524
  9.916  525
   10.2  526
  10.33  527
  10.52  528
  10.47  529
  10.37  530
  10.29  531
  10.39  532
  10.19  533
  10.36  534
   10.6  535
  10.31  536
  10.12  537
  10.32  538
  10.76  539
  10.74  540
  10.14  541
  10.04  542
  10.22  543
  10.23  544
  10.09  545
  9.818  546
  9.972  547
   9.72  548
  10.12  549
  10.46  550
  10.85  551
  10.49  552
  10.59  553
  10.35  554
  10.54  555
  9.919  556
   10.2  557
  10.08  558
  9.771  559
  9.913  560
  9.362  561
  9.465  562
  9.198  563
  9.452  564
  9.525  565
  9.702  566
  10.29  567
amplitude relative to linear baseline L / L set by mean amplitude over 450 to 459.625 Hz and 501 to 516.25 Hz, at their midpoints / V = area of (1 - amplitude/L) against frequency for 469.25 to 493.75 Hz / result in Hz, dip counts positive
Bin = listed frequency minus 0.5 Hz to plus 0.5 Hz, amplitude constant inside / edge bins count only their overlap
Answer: 1.70 Hz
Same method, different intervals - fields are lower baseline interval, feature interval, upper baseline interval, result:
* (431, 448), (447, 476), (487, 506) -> 2.5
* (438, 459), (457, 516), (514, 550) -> 2.5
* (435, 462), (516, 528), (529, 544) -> 0.2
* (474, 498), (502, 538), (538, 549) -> -0.9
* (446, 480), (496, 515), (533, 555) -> -1.2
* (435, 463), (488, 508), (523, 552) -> -0.8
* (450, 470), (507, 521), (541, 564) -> -0.7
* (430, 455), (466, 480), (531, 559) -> 2.0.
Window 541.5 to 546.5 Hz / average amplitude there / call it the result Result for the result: 10.1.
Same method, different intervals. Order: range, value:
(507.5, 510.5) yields 10.9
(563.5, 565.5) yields 9.49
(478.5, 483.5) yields 9.6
